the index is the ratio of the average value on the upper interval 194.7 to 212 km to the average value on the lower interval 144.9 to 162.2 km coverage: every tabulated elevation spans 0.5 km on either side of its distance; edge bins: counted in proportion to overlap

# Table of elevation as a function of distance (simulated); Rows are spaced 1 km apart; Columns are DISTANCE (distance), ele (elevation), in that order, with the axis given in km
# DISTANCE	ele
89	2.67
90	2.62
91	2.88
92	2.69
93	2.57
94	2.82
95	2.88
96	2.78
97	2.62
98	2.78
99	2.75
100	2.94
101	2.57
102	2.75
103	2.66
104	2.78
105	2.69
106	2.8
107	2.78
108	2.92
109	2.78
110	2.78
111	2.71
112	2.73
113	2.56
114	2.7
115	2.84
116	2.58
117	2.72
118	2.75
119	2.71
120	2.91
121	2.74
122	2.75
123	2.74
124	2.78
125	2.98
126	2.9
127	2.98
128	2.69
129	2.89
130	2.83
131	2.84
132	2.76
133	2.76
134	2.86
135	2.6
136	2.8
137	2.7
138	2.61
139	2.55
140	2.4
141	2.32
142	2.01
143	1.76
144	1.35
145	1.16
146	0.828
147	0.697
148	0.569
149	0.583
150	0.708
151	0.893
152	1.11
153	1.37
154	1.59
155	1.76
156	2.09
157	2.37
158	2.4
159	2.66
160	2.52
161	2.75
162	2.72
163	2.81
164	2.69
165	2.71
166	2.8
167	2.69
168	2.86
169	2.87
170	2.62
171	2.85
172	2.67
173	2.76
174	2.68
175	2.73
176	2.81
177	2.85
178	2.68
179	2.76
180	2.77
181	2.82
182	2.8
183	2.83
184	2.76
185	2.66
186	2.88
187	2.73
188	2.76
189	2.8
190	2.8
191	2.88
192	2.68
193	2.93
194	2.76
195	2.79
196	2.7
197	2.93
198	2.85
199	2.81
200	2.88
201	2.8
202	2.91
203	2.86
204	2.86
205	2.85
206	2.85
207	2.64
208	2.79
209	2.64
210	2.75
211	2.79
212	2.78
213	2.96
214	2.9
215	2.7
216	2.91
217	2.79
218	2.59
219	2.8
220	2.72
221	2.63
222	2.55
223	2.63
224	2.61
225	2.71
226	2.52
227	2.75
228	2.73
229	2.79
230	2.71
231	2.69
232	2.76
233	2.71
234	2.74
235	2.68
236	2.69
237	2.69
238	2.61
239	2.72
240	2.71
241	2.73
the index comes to 1.76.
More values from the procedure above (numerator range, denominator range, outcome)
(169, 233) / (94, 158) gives 1.16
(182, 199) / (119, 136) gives 1.00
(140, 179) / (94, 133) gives 0.77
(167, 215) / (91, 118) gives 1.02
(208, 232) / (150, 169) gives 1.22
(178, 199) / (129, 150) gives 1.37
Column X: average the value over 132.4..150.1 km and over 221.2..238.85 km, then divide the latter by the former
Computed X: 1.4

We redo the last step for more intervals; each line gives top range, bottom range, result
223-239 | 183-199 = 0.96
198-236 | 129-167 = 1.31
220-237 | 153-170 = 1.08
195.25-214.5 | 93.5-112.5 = 1.02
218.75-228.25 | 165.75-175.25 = 0.97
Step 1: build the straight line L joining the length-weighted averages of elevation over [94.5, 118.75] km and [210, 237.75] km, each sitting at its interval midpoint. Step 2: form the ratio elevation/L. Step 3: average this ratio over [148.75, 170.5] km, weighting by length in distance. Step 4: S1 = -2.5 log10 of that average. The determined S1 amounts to 0.245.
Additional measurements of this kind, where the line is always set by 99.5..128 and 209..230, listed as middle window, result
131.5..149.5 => 0.37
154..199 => 0.02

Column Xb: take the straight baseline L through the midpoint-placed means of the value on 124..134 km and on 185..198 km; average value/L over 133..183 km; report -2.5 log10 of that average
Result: 0.24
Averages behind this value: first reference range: 2.85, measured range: 2.26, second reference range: 2.8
